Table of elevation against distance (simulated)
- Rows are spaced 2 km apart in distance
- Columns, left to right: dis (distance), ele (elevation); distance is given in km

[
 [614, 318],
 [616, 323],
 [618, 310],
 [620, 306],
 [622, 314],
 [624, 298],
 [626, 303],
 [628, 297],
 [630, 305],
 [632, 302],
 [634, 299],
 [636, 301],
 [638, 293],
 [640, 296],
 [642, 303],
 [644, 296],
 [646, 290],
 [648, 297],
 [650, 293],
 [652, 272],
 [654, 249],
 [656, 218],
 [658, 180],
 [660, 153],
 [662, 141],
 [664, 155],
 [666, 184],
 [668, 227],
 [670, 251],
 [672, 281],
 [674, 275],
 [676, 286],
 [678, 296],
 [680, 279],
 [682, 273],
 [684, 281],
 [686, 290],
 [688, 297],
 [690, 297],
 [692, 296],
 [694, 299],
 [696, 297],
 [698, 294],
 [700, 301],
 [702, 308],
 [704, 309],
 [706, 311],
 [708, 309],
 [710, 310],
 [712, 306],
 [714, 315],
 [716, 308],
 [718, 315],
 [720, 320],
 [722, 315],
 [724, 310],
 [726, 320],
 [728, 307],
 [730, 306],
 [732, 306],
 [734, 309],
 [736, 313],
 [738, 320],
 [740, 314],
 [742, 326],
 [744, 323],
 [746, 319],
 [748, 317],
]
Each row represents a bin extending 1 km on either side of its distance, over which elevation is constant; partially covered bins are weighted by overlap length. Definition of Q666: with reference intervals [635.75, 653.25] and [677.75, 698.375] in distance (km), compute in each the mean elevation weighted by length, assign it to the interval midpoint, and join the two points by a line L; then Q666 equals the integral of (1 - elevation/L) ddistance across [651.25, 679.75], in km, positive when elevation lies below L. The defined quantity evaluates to 6.28 km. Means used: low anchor 292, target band 227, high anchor 291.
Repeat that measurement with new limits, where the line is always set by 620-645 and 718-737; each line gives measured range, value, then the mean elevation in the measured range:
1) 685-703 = 0.6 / 298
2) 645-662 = 3.7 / 238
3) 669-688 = 1.6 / 280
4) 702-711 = 0.0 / 310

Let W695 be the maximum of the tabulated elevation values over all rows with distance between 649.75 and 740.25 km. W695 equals 320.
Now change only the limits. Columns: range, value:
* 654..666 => 249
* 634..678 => 303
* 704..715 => 315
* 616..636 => 323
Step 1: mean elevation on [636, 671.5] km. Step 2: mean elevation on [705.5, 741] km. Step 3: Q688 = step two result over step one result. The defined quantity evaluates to 1.28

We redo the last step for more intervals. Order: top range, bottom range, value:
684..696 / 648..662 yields 1.30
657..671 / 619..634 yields 0.61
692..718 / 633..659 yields 1.11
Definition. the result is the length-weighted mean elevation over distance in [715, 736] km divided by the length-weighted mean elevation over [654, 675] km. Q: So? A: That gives 1.49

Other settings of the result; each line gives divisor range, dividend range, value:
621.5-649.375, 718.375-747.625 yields 1.05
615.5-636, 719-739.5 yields 1.02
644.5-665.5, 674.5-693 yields 1.28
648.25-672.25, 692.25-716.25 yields 1.40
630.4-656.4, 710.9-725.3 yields 1.09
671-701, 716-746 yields 1.09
